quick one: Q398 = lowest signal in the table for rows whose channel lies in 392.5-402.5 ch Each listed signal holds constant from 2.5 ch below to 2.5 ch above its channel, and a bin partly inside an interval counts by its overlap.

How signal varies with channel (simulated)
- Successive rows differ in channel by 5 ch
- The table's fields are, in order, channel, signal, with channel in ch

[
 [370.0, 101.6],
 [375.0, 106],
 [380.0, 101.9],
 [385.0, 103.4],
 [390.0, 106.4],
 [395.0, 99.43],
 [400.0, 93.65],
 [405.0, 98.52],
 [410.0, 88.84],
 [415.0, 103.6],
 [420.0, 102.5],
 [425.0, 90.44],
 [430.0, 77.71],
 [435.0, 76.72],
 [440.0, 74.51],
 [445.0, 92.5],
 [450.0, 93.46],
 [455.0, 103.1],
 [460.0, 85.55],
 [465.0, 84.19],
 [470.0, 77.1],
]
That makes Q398 93.65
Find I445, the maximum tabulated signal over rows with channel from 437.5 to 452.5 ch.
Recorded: 93.46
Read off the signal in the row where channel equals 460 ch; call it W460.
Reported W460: 85.55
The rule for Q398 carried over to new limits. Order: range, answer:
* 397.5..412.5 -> 88.84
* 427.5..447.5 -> 74.51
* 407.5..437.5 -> 76.72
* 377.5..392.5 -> 101.9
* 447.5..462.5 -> 85.55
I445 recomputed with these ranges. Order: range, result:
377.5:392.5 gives 106.4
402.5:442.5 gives 103.6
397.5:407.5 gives 98.52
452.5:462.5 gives 103.1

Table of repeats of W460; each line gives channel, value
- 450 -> 93.46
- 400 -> 93.65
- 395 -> 99.43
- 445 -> 92.5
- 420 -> 102.5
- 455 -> 103.1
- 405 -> 98.52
